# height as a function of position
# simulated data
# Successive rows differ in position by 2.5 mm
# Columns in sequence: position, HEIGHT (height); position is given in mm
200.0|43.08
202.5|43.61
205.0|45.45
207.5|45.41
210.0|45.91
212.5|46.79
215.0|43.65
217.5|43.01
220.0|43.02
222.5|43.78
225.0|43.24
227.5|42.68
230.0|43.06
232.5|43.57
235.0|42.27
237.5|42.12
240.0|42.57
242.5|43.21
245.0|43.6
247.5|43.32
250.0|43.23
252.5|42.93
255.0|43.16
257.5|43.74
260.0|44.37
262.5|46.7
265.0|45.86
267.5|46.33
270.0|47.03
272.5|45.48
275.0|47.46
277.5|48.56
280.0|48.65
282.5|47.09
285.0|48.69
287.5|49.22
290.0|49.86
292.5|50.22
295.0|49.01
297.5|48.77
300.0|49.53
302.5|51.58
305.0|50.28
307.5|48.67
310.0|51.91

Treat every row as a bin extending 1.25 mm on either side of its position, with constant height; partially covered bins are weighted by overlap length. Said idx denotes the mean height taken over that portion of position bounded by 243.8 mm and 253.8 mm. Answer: 43.3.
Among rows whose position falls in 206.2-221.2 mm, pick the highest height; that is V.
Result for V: 46.79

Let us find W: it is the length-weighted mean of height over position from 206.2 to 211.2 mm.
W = 45.7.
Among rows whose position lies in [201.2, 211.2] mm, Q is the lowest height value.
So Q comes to 43.61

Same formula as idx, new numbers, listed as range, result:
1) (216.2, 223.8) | 43.3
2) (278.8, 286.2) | 48.1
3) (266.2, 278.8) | 47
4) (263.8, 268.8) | 46.1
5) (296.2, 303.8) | 50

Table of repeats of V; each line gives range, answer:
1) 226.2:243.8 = 43.57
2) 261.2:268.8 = 46.7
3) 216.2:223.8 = 43.78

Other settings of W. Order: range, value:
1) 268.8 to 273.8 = 46.3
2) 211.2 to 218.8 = 44.5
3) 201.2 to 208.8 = 44.8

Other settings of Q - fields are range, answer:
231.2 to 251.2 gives 42.12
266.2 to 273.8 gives 45.48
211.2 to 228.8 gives 42.68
